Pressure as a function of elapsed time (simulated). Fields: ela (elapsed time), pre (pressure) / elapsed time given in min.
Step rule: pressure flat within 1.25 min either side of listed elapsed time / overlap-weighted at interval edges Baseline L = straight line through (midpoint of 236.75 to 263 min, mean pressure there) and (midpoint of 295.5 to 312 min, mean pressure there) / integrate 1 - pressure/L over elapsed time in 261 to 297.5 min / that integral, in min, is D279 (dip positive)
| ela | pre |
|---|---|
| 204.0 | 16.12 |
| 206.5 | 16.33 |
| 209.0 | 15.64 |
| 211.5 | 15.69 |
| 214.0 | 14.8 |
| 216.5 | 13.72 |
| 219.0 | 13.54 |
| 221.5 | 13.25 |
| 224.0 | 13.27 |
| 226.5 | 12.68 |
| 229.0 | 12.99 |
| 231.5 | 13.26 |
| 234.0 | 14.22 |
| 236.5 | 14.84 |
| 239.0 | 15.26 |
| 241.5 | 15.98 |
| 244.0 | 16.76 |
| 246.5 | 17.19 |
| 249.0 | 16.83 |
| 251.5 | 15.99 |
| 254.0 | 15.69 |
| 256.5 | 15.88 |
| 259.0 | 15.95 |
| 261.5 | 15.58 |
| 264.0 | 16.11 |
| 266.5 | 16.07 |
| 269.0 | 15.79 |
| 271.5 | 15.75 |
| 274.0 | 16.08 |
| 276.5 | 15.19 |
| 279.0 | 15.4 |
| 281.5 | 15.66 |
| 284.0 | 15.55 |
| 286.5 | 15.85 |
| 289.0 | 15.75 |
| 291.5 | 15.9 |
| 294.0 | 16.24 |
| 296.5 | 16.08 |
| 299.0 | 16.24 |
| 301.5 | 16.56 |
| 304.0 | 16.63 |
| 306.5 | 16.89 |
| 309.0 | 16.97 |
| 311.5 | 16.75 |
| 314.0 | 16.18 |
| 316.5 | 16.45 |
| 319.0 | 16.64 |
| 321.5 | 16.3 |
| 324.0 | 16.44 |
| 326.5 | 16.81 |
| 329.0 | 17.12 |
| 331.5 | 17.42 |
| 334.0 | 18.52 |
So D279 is 1.2 min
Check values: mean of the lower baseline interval 16.1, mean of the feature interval 15.8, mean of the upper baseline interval 16.6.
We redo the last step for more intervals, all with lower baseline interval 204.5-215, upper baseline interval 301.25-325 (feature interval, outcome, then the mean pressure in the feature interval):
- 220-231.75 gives 2.0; 13.1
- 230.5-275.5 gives 0.9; 15.7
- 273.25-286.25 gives 0.6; 15.6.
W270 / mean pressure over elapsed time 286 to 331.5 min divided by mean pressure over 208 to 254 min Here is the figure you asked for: 1.11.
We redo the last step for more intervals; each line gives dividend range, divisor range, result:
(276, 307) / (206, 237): 1.13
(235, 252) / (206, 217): 1.05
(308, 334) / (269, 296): 1.07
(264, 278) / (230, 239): 1.11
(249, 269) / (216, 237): 1.18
